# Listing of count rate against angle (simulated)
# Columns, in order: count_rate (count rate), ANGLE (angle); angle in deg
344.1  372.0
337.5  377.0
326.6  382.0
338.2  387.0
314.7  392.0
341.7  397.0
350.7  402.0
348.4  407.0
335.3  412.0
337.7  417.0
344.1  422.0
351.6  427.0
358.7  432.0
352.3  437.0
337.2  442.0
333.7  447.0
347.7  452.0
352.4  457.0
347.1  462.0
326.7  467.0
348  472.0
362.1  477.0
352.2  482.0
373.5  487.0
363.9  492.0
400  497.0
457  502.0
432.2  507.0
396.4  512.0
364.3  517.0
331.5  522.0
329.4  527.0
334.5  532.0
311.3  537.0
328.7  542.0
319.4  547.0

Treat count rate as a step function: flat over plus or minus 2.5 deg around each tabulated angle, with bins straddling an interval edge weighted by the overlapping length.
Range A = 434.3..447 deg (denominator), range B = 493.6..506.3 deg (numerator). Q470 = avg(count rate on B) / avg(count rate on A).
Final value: 1.24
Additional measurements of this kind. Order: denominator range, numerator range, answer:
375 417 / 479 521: 1.16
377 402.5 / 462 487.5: 1.05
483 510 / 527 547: 0.81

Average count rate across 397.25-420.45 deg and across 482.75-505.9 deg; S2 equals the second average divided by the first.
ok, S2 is 1.16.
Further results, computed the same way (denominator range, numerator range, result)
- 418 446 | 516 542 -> 0.96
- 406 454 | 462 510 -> 1.10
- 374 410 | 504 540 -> 1.06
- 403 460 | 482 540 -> 1.07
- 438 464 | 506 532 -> 1.06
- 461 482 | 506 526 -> 1.08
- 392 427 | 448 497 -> 1.04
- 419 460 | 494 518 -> 1.19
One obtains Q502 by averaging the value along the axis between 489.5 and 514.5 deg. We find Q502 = 410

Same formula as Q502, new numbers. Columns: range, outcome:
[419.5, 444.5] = 349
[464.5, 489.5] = 352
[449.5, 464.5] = 349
